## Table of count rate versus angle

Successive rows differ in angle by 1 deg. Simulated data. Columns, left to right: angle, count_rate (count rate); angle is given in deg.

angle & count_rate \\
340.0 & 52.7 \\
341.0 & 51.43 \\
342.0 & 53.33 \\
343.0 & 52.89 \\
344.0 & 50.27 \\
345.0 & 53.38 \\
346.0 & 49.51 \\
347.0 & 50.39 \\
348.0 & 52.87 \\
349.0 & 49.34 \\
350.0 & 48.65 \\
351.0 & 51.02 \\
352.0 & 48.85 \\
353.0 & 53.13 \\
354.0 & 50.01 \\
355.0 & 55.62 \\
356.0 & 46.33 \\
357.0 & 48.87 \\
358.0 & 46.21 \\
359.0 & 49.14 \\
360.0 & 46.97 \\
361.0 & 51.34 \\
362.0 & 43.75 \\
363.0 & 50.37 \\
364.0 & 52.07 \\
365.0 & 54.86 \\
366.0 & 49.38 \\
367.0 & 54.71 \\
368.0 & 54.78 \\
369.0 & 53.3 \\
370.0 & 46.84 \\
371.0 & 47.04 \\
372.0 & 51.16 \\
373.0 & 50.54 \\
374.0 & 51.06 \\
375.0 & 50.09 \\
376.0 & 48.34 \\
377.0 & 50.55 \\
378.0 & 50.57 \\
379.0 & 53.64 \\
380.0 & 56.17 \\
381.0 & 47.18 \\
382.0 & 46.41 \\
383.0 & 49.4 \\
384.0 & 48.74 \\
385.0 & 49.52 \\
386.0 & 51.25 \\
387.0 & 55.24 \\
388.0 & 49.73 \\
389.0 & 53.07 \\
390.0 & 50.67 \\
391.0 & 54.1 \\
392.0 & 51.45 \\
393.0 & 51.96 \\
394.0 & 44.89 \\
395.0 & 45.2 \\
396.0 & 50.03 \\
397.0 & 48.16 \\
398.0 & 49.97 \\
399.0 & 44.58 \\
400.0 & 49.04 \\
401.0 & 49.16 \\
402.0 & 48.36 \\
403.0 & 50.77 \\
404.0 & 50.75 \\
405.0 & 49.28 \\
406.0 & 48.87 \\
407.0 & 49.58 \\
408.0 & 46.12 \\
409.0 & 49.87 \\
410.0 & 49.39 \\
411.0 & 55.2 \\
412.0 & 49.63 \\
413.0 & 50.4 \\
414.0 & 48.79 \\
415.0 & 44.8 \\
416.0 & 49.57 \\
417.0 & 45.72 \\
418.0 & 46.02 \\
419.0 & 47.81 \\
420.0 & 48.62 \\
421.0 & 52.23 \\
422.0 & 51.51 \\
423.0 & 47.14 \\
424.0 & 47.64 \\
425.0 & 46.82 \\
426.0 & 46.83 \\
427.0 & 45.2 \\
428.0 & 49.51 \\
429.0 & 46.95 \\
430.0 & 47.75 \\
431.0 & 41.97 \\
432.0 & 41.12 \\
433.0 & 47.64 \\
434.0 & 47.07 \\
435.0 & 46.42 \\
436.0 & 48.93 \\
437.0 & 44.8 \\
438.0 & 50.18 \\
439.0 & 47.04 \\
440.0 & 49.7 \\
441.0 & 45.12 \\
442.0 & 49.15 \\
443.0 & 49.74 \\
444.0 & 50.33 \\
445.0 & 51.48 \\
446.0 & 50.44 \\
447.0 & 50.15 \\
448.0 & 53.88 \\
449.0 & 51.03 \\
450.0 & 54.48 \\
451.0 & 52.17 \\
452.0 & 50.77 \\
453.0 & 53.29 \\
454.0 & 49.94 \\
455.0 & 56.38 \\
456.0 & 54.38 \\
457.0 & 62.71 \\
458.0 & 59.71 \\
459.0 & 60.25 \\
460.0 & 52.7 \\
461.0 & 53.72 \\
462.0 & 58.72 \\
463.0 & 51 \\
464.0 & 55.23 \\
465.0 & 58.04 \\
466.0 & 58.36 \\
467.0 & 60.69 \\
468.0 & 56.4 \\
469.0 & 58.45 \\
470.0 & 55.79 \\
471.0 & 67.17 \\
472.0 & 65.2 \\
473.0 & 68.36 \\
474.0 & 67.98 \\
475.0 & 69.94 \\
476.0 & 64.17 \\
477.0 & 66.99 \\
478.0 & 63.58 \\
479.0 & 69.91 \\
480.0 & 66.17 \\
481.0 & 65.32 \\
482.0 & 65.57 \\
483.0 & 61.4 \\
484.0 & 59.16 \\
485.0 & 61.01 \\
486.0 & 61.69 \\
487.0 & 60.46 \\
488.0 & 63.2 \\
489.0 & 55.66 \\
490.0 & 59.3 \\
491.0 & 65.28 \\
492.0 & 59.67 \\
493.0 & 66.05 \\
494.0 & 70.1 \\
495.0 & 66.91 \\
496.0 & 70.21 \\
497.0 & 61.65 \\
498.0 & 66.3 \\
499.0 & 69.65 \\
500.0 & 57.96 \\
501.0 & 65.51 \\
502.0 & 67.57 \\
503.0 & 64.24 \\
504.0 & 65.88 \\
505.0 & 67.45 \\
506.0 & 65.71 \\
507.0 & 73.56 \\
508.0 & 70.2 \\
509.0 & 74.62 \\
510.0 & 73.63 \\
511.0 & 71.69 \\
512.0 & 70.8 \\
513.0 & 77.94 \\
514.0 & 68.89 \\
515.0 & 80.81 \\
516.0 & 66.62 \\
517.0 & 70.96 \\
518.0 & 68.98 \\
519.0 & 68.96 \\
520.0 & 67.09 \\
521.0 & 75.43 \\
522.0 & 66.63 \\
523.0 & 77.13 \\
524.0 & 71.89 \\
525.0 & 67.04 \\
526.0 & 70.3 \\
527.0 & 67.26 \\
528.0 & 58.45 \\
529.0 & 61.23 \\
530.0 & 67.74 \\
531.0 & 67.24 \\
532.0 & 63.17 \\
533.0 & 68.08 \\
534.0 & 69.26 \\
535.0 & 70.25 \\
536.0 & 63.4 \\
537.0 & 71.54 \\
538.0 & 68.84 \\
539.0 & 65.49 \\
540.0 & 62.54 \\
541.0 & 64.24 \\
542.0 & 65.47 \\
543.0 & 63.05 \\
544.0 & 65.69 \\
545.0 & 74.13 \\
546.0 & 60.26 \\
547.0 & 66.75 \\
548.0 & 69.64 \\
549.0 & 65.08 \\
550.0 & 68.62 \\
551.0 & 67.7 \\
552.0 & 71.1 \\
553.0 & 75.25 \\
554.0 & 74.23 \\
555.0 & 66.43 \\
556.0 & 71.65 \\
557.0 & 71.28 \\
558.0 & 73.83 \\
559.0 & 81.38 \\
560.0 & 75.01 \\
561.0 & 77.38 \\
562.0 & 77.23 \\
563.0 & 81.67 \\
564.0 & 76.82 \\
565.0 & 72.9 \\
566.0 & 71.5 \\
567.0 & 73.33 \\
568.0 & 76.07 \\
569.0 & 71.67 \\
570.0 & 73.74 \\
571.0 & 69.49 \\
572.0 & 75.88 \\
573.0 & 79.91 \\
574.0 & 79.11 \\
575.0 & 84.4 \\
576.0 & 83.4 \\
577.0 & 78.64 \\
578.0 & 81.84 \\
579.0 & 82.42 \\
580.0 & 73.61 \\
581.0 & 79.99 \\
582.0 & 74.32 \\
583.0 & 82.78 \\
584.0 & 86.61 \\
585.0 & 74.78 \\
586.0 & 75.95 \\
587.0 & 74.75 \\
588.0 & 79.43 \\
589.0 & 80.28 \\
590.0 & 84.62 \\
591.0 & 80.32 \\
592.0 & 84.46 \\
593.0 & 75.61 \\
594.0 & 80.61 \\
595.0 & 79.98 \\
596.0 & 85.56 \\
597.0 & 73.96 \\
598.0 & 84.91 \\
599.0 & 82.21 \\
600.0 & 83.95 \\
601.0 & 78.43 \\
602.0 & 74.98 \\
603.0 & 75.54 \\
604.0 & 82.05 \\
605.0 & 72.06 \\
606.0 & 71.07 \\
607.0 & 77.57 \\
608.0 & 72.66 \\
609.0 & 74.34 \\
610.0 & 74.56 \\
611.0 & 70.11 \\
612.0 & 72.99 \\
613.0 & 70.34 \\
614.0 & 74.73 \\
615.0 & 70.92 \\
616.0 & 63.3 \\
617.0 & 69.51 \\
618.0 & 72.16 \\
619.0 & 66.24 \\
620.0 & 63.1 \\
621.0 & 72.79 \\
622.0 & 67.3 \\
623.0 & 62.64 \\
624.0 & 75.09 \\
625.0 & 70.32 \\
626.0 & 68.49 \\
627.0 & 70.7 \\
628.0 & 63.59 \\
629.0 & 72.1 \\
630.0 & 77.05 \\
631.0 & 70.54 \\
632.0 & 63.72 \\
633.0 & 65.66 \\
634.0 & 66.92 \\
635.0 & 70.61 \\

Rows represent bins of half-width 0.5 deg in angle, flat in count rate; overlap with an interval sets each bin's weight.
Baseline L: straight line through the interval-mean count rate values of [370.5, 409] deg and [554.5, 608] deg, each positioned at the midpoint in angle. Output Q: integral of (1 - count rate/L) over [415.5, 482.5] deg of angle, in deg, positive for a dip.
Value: 5.4 deg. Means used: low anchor 49.8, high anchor 77.6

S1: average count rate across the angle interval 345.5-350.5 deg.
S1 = 50.2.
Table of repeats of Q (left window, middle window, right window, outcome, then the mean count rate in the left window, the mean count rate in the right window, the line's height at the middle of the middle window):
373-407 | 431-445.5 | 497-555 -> 2.3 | 49.9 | 68.3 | 56.5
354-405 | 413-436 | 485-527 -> 3.7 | 50.1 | 67.8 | 56.4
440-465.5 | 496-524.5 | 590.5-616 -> -3.3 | 53.3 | 76.7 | 62.2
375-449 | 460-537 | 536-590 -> -3.0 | 49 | 73.8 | 63.2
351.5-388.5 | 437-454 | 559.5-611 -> 2.7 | 50.4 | 77.9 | 60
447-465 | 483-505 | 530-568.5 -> -1.0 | 54.7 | 70.2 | 61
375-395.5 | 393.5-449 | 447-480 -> 6.0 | 50.4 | 58.8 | 54.3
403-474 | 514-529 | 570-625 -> -1.2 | 51.6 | 76.2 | 64.4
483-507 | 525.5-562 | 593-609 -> 1.1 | 64.1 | 78.2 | 70.6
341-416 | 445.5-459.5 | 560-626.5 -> 1.1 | 50.1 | 75.9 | 59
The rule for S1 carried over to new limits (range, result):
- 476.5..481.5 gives 66.4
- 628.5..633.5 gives 69.8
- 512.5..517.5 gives 73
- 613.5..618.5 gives 70.1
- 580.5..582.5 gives 77.2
